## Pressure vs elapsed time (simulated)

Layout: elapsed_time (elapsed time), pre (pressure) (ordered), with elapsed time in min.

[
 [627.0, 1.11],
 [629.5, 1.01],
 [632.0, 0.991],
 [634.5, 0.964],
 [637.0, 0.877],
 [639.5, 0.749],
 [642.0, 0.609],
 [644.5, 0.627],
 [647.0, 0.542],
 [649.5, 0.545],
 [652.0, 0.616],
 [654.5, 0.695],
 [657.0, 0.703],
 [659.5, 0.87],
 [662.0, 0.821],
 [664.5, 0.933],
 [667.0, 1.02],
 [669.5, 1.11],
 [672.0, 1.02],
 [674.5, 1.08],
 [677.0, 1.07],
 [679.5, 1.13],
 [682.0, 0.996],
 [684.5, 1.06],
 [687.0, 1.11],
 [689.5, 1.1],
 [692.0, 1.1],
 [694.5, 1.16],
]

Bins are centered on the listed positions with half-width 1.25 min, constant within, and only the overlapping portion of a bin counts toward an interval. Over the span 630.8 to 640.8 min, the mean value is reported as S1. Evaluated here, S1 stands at 0.893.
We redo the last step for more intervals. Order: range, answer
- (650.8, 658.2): 0.671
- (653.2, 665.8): 0.805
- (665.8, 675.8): 1.06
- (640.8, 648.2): 0.593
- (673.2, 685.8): 1.07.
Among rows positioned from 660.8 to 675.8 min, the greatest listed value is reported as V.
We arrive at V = 1.11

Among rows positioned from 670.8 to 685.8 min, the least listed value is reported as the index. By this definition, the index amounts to 0.996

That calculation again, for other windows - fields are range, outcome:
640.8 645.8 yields 0.609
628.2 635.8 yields 0.964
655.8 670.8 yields 0.703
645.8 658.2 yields 0.542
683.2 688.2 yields 1.06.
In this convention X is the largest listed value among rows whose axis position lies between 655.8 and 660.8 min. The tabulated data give 0.87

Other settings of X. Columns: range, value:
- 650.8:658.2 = 0.703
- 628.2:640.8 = 1.01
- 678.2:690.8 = 1.13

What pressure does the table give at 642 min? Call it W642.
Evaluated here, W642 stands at 0.609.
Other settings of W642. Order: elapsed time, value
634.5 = 0.964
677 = 1.07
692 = 1.1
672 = 1.02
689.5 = 1.1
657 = 0.703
